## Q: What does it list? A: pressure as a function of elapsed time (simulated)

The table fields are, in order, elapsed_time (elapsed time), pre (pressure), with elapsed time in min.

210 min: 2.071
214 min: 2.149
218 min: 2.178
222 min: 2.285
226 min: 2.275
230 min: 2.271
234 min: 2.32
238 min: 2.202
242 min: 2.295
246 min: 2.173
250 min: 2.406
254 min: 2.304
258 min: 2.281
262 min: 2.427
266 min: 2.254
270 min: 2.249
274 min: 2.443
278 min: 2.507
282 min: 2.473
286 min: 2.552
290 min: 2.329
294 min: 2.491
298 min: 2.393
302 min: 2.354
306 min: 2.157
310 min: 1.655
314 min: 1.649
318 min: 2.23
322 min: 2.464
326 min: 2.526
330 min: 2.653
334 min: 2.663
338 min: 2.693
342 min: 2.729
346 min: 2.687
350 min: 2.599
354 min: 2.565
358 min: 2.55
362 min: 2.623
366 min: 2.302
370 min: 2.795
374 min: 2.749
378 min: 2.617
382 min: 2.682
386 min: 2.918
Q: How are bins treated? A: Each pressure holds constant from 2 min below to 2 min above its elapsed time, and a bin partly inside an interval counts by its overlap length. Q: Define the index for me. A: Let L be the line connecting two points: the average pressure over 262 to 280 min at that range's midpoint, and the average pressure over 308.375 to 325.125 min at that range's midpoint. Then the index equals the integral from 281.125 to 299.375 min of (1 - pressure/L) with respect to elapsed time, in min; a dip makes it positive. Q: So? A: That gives -1.8 min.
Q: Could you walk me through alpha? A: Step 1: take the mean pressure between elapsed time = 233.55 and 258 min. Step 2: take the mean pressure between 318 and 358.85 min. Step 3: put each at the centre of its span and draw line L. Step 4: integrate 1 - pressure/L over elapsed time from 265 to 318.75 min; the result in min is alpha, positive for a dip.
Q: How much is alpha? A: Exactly 3.6 min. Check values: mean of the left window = 2.28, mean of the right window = 2.6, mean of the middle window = 2.27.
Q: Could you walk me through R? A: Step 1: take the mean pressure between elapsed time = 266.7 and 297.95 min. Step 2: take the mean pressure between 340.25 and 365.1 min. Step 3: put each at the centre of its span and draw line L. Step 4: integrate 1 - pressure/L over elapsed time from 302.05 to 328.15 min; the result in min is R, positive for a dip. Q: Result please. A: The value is 3.92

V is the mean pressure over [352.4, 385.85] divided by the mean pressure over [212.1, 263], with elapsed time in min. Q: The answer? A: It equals 1.16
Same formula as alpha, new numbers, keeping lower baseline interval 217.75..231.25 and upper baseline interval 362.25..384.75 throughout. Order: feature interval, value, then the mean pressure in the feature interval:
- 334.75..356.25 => -0.73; 2.65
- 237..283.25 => 0.32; 2.34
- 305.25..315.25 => 2.77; 1.79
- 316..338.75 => -0.07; 2.53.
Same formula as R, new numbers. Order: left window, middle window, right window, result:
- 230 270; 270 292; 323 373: -0.4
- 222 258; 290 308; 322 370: 0.8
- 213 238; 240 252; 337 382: 0.1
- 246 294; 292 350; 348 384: 2.7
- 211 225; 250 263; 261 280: -0.1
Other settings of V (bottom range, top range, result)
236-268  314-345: 1.09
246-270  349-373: 1.11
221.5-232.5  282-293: 1.08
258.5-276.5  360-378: 1.12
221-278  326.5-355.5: 1.15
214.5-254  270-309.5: 1.05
